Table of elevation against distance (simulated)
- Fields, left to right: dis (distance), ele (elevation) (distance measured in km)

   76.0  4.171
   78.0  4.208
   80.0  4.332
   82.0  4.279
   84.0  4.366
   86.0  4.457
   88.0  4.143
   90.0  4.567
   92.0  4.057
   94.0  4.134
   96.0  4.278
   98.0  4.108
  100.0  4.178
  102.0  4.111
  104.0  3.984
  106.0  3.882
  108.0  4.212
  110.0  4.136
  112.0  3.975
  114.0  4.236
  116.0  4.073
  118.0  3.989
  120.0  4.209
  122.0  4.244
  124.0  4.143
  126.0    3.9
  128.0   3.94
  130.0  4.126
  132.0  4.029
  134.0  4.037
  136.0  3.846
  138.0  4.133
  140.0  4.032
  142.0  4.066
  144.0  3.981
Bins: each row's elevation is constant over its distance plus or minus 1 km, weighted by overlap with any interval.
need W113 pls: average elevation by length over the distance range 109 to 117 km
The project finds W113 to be 4.11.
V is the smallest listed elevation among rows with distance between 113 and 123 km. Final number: 3.989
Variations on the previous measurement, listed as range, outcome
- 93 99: 4.108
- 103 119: 3.882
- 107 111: 4.136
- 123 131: 3.9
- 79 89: 4.143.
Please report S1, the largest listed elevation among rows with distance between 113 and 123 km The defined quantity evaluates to 4.244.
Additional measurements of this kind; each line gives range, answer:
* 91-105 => 4.278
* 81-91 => 4.567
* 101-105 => 4.111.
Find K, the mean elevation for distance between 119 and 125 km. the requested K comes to 4.2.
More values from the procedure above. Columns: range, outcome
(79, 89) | 4.32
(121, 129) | 4.06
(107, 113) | 4.11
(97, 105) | 4.1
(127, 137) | 4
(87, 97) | 4.24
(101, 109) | 4.05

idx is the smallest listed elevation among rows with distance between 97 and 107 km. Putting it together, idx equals 3.882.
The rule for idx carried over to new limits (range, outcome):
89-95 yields 4.057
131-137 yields 3.846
